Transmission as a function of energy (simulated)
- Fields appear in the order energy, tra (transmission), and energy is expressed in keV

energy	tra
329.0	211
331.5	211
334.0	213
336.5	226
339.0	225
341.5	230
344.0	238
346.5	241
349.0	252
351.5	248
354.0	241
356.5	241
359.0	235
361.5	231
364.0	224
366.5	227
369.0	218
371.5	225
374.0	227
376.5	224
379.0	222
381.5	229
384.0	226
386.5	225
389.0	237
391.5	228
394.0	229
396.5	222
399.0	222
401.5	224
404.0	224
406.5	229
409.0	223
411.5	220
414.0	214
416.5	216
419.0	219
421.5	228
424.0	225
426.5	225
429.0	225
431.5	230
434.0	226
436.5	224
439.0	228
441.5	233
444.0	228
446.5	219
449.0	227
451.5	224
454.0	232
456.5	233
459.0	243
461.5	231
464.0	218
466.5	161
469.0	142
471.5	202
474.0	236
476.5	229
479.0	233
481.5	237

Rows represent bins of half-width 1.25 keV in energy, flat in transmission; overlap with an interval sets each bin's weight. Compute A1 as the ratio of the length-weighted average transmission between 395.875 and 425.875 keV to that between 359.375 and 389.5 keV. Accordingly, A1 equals 0.98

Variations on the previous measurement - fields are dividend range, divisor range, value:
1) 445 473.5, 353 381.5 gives 0.93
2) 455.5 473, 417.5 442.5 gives 0.90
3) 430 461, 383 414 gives 1.02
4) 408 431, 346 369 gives 0.94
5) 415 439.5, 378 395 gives 0.98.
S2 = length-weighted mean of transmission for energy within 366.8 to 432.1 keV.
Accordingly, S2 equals 224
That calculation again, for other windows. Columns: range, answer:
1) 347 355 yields 247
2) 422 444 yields 227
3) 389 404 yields 226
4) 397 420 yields 221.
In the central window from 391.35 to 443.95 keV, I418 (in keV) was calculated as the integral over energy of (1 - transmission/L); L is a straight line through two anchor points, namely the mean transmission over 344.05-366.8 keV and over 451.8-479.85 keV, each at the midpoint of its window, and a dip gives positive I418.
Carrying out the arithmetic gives 0.1 keV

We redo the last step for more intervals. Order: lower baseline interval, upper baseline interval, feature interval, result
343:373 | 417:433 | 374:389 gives 0.3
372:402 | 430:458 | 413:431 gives 0.4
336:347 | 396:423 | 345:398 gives -0.8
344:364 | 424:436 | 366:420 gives 2.0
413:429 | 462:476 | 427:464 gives -3.6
